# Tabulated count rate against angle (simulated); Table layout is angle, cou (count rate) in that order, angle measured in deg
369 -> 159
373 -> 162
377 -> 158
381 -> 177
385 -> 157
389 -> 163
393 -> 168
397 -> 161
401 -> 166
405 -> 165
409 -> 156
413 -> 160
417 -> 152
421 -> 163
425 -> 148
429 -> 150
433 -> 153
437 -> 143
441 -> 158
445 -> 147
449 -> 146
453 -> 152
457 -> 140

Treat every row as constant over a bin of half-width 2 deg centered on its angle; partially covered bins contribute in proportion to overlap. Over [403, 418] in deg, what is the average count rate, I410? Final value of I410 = 159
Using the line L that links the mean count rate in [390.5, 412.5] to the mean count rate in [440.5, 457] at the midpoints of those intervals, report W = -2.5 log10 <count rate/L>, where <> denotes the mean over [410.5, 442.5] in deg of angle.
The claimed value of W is 0.01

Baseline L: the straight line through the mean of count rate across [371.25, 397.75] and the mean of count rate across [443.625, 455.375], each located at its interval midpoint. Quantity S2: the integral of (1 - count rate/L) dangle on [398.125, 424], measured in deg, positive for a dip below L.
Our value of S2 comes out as -0.4 deg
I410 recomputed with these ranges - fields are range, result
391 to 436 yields 158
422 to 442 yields 151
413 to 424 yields 157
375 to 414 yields 163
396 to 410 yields 162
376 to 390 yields 164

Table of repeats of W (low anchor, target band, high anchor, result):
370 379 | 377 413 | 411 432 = -0.04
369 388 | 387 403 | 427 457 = -0.03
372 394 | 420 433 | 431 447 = 0.00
